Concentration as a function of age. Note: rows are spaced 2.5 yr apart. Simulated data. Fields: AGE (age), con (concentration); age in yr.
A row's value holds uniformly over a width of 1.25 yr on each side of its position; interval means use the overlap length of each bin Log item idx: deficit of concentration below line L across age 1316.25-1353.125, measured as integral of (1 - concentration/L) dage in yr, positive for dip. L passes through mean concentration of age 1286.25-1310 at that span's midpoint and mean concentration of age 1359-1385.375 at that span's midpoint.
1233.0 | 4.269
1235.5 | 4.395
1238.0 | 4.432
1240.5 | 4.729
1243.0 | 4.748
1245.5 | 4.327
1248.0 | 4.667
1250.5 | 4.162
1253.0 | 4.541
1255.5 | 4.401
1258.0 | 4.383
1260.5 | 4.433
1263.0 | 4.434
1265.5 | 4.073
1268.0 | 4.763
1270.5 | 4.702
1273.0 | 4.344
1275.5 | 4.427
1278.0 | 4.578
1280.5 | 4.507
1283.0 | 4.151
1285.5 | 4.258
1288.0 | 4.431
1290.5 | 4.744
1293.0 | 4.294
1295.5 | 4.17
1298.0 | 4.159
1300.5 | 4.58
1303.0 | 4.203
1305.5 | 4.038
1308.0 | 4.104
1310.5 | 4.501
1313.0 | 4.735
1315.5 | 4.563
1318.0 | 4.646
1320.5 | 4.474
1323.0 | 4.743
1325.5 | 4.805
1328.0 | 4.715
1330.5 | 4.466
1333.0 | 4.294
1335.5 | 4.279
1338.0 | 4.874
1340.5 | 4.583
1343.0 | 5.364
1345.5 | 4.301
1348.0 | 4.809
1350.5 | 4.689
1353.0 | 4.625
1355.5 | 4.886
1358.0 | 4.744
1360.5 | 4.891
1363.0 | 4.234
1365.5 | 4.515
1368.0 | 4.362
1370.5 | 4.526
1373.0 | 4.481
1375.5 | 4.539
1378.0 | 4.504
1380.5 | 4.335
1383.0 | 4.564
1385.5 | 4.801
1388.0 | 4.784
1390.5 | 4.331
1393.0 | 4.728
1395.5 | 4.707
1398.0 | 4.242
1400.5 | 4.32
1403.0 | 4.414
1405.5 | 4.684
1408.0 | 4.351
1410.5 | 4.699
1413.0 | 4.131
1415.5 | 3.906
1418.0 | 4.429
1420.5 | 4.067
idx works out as -1.97 yr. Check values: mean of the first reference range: 4.31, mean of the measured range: 4.64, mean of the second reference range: 4.51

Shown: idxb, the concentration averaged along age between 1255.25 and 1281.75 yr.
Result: 4.46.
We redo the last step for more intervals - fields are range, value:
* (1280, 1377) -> 4.52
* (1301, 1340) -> 4.5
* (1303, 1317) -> 4.38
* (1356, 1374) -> 4.55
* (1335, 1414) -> 4.58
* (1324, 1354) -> 4.65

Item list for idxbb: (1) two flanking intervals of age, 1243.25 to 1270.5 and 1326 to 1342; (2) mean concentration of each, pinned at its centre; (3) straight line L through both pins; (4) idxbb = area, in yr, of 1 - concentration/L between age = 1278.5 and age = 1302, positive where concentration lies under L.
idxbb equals 0.6 yr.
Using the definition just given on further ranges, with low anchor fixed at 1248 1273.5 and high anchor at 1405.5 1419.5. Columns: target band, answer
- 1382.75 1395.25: -0.9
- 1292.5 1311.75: 0.7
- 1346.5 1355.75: -0.7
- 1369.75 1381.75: -0.3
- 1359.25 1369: -0.3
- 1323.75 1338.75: -0.6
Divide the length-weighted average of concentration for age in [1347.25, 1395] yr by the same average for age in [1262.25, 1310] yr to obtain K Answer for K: 1.1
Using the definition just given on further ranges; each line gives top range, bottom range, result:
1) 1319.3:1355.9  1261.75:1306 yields 1.06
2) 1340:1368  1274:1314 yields 1.07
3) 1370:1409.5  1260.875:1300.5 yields 1.03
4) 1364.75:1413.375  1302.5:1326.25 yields 1.01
